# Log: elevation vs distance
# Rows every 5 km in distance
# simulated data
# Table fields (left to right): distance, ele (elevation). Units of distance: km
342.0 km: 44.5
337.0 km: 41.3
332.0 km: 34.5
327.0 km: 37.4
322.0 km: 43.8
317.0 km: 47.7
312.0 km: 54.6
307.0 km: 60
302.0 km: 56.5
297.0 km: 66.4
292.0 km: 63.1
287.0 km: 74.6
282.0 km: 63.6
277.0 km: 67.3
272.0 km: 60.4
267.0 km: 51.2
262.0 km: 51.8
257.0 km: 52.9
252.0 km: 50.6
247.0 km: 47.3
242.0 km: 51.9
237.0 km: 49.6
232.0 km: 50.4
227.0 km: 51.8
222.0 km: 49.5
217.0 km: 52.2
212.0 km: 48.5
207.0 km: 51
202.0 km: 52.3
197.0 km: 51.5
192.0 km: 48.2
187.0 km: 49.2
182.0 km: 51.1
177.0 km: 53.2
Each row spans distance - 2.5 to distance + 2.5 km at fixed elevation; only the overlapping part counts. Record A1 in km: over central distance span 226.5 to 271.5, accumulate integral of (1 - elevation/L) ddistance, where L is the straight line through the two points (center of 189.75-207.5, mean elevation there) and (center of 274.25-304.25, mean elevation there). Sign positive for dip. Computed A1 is 5.80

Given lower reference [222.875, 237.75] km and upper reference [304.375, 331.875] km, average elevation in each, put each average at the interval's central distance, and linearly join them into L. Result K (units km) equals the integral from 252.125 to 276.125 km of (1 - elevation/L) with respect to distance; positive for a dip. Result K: -2.54 km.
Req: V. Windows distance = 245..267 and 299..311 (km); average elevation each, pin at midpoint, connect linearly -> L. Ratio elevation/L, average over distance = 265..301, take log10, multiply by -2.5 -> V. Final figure -0.16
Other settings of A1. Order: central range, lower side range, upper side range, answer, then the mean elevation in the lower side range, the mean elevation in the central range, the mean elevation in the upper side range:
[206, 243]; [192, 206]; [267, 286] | 3.0 km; 51.1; 50.5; 63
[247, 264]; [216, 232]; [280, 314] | 1.5 km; 51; 51.1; 62.8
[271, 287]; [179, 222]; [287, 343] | -4.6 km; 50.5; 65.8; 51.2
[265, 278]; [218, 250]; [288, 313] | -0.6 km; 50.2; 59.1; 61.3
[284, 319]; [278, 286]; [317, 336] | -3.7 km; 66.4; 60.6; 40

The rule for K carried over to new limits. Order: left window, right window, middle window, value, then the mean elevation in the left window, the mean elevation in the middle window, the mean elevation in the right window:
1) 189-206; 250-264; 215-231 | 0.0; 50.7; 51.1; 51.8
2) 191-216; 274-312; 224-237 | 0.9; 50.5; 50.8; 63.8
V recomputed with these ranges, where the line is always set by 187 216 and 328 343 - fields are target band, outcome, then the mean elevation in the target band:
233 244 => -0.074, 50.6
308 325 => -0.202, 49.4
